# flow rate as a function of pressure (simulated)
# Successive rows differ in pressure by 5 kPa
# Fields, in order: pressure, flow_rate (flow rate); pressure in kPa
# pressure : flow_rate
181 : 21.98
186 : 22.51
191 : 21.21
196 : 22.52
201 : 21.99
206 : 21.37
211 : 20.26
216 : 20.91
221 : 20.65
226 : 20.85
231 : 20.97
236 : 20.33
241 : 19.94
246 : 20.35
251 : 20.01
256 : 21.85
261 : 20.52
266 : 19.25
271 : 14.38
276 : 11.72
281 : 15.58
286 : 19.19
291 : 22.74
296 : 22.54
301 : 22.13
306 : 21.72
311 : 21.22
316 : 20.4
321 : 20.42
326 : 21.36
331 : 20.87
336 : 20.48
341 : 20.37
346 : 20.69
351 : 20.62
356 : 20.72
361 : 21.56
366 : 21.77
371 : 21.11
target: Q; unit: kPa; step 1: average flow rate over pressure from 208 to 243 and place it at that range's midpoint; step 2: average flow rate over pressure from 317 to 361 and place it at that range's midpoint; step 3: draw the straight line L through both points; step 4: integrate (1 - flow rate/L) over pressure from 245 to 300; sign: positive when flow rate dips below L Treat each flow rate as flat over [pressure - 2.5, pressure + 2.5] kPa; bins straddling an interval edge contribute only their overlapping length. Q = 4.46 kPa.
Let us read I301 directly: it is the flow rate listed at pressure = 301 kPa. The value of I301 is 22.13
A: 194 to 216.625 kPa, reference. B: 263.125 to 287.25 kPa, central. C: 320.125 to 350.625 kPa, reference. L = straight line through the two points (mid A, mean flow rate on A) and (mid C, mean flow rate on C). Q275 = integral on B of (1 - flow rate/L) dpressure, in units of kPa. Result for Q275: 5.9 kPa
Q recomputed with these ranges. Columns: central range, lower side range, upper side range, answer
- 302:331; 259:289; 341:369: -3.16 kPa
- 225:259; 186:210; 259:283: -4.10 kPa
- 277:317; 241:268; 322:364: 0.45 kPa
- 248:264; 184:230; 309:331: 0.30 kPa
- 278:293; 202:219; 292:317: 1.93 kPa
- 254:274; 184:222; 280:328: 2.24 kPa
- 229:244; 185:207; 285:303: 1.02 kPa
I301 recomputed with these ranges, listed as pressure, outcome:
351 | 20.62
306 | 21.72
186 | 22.51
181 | 21.98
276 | 11.72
